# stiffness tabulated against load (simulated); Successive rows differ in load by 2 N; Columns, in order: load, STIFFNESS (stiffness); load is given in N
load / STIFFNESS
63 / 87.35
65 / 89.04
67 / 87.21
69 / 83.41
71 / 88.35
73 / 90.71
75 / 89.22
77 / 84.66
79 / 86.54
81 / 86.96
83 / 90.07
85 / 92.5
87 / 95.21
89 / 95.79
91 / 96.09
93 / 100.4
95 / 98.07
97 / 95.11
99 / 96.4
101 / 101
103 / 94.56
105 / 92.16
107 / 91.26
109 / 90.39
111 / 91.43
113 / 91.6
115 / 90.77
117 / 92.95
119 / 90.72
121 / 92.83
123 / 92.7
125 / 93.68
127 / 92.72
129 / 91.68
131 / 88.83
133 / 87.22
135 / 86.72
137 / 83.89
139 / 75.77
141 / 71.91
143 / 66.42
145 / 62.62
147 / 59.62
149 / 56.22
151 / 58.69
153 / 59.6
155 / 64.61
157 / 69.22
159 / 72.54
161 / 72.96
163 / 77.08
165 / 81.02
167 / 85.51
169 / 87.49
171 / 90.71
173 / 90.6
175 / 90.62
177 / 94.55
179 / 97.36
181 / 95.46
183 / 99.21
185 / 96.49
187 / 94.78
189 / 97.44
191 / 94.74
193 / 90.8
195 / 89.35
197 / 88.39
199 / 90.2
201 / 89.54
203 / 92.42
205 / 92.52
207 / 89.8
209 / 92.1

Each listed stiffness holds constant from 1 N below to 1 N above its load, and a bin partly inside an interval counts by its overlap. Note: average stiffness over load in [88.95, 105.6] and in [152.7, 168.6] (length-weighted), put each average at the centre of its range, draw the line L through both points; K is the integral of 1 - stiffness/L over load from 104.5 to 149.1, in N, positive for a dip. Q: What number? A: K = 1.0 N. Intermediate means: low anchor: 96.8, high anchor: 74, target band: 84.6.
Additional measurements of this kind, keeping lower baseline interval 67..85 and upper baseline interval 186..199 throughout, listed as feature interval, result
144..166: 5.9 N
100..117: -0.7 N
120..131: -0.3 N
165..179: 0.3 N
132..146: 2.2 N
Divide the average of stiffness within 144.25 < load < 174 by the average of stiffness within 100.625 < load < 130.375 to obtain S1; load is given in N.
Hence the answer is 0.8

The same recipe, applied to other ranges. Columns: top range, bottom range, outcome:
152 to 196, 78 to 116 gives 0.92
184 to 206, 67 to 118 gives 1.00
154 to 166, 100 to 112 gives 0.78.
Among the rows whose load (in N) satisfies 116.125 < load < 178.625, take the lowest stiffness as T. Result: 56.22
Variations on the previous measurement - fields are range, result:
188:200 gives 88.39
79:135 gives 86.54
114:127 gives 90.72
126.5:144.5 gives 66.42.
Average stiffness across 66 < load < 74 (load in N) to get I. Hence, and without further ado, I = 87.4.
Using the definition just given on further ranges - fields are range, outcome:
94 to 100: 96.5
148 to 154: 58.2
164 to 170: 84.7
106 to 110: 90.8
